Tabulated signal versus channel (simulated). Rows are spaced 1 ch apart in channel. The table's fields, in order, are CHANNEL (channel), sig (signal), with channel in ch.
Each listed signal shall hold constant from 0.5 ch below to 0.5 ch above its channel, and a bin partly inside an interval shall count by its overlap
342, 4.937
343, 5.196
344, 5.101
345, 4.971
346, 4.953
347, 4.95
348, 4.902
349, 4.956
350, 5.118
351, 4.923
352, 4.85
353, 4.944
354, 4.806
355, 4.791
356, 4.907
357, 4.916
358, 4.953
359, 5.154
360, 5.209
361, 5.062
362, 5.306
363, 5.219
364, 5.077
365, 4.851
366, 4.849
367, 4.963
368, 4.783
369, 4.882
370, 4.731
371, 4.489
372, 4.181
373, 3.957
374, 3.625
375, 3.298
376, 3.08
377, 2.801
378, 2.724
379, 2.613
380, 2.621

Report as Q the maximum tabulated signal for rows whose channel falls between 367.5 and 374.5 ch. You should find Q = 4.882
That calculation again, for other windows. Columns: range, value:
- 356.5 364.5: 5.306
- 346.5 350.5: 5.118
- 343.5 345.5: 5.101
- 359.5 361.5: 5.209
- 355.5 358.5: 4.953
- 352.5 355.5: 4.944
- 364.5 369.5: 4.963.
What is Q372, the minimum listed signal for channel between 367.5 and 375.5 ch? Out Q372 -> 3.298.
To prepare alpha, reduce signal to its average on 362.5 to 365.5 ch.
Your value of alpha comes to 5.05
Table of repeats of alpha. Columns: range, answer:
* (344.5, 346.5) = 4.96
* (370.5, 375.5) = 3.91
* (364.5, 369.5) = 4.87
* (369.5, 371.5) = 4.61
